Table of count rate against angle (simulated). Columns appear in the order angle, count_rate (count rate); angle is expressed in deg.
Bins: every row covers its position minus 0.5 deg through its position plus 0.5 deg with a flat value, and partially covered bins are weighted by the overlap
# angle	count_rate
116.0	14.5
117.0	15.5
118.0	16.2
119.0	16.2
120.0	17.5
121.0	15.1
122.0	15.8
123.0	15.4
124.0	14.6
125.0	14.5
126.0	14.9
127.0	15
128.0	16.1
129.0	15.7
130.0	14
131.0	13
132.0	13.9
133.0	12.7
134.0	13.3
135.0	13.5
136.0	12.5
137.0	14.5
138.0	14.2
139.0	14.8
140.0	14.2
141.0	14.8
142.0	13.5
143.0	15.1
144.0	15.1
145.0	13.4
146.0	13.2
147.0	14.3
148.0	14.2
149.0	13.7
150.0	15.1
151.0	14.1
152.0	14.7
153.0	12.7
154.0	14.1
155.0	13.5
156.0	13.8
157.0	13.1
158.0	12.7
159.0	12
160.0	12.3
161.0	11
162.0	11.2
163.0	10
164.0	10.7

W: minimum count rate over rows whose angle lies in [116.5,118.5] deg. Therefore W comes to 15.5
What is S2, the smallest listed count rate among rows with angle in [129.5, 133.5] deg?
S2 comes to 12.7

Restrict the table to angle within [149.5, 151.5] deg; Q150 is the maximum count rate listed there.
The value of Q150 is 15.1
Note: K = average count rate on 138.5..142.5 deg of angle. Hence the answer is 14.3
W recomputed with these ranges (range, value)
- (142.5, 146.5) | 13.2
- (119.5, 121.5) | 15.1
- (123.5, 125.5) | 14.5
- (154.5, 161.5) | 11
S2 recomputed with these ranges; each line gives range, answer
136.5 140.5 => 14.2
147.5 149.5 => 13.7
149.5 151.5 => 14.1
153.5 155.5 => 13.5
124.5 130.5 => 14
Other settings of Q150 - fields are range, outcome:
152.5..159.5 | 14.1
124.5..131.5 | 16.1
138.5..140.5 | 14.8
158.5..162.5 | 12.3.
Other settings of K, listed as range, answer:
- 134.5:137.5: 13.5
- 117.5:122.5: 16.2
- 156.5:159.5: 12.6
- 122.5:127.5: 14.9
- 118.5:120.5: 16.9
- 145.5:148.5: 13.9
